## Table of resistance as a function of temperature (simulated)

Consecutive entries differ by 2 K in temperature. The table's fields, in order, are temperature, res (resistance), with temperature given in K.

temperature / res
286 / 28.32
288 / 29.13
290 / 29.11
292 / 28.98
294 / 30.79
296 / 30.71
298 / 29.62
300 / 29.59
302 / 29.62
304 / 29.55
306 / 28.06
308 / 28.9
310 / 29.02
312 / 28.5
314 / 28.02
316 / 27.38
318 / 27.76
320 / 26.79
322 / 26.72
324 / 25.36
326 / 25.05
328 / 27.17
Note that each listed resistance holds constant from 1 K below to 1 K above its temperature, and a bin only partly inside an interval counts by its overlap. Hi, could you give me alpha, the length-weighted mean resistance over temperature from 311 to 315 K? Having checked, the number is 28.3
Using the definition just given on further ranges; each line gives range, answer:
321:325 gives 26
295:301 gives 30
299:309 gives 29.1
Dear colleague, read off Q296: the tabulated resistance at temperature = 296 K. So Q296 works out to 30.71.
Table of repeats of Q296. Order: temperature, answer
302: 29.62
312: 28.5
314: 28.02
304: 29.55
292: 28.98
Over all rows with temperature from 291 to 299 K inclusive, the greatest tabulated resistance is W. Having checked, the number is 30.79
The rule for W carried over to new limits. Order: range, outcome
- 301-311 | 29.62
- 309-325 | 29.02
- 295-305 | 30.71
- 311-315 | 28.5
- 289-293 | 29.11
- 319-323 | 26.79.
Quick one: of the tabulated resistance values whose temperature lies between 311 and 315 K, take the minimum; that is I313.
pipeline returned 28.02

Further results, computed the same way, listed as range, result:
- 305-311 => 28.06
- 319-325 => 25.36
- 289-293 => 28.98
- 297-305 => 29.55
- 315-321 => 26.79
